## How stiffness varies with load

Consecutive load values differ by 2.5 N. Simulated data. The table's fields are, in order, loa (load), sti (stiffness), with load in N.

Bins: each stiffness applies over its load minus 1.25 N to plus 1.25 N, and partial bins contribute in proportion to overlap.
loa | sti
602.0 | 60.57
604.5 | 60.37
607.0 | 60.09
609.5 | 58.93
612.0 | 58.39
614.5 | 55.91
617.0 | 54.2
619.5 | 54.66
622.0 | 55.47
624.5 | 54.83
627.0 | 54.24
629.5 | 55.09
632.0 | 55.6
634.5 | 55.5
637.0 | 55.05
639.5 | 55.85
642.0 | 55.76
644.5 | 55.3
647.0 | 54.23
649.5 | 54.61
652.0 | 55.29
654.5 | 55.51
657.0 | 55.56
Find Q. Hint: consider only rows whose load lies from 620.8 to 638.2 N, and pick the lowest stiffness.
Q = 54.24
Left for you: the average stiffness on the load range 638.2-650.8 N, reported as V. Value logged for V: 55.2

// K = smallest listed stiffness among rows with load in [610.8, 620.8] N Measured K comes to 54.2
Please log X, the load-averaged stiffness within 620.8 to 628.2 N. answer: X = 54.8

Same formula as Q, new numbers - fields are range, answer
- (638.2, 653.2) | 54.23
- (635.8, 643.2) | 55.05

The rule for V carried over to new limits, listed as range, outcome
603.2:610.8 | 59.8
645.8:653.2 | 54.7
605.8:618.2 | 57.5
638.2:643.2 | 55.8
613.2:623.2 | 55.1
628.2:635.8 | 55.4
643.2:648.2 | 54.8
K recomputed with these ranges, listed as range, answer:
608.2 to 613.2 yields 58.39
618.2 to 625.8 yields 54.66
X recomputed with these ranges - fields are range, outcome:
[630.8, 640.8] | 55.5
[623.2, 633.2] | 54.9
